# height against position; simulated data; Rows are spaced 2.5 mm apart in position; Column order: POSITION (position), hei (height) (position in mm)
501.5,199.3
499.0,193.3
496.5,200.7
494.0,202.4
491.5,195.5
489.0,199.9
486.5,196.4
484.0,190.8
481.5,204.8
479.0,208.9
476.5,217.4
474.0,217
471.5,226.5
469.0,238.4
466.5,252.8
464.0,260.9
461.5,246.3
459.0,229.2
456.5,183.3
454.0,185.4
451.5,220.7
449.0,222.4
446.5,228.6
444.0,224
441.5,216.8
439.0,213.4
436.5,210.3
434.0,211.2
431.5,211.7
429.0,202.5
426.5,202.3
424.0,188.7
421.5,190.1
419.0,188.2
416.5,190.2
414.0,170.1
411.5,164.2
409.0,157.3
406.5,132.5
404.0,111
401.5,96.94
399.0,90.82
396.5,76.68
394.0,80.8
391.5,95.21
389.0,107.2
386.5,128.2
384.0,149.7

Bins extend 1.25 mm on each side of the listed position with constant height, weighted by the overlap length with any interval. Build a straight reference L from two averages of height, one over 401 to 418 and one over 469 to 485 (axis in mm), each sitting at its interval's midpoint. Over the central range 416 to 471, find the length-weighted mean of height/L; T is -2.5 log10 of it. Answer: -0.19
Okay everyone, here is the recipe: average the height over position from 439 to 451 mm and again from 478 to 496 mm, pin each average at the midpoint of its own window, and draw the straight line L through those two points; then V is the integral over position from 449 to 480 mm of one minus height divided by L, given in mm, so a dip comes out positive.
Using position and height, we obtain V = -1.8 mm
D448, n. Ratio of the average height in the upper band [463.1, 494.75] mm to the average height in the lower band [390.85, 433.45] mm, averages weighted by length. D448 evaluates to 1.4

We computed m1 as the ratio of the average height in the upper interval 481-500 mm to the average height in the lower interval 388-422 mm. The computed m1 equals 1.51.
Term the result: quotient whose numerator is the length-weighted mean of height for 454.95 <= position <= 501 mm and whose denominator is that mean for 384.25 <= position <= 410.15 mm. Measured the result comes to 2.0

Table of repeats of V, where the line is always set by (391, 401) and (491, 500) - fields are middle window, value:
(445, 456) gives -4.9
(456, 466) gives -4.7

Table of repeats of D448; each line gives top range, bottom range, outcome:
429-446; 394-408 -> 2.13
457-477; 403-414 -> 1.62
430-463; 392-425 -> 1.54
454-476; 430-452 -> 1.05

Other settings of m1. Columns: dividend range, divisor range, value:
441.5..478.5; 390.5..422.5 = 1.68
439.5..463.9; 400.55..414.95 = 1.58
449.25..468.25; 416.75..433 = 1.15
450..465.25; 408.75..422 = 1.25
